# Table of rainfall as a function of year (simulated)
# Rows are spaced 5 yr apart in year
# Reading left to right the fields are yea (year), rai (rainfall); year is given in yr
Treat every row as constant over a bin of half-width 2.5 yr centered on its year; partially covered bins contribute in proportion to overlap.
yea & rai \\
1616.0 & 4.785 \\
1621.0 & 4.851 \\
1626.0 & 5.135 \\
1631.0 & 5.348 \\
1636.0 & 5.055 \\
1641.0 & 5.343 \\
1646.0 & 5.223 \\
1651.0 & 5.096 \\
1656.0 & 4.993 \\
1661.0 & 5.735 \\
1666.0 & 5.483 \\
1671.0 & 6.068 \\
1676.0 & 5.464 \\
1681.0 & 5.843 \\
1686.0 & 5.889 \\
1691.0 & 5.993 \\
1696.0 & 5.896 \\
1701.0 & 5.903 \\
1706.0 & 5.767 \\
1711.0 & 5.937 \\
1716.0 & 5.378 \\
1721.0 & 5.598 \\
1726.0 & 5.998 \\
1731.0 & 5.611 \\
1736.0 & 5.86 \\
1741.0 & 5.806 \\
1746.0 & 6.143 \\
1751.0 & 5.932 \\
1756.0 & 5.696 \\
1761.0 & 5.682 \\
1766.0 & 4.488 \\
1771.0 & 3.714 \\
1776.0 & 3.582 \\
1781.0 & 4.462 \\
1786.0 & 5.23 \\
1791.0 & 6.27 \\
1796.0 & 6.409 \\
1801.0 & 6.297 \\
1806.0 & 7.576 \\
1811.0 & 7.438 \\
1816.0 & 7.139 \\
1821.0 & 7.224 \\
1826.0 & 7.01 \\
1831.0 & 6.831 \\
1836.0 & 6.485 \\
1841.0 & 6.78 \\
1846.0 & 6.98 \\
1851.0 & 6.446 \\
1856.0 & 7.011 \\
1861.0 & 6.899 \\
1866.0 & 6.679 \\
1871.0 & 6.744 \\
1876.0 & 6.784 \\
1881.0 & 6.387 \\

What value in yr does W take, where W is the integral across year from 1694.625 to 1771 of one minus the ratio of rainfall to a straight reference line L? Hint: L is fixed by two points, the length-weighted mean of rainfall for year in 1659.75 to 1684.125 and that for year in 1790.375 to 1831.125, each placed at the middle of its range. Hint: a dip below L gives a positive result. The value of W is 7.33 yr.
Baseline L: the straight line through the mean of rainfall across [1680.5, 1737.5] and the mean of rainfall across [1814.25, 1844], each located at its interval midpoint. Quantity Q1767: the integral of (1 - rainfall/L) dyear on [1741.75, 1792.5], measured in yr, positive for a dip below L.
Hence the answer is 9.7 yr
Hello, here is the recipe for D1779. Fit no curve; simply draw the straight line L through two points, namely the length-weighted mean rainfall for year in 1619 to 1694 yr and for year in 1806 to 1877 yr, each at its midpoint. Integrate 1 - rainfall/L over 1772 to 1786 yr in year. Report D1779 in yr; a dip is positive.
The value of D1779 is 4.8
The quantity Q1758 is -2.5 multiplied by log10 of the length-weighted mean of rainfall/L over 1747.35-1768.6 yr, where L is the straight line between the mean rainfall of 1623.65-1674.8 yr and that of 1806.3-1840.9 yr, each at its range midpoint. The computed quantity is 0.17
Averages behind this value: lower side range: 5.35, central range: 5.48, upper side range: 7.04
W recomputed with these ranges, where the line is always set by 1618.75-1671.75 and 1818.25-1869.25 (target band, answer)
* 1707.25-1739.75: 0.87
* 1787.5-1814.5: -1.03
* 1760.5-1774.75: 4.22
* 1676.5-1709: -1.19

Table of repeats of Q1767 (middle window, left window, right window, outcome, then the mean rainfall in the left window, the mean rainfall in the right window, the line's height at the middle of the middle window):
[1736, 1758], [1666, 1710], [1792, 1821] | 1.7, 5.83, 6.96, 6.39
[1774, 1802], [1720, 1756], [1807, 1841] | 5.1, 5.85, 7.03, 6.53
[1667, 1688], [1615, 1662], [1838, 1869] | -1.3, 5.15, 6.79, 5.45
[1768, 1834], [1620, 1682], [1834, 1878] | 3.3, 5.36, 6.76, 6.38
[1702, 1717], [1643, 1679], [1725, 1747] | -0.1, 5.44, 5.86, 5.71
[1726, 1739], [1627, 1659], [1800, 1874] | 0.4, 5.18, 6.91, 5.98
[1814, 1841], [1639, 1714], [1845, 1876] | -1.4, 5.64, 6.78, 6.58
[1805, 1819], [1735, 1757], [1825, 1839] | -1.7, 5.9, 6.75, 6.55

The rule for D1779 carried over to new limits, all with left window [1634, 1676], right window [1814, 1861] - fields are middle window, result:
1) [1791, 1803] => 0.38 yr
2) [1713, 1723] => 0.67 yr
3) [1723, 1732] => 0.23 yr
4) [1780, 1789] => 2.03 yr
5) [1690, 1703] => -0.46 yr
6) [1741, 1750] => 0.16 yr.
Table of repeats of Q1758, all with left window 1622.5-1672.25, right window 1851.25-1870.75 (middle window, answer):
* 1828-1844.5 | -0.02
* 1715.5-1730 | 0.03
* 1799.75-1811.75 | -0.12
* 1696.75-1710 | -0.03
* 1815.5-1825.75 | -0.10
